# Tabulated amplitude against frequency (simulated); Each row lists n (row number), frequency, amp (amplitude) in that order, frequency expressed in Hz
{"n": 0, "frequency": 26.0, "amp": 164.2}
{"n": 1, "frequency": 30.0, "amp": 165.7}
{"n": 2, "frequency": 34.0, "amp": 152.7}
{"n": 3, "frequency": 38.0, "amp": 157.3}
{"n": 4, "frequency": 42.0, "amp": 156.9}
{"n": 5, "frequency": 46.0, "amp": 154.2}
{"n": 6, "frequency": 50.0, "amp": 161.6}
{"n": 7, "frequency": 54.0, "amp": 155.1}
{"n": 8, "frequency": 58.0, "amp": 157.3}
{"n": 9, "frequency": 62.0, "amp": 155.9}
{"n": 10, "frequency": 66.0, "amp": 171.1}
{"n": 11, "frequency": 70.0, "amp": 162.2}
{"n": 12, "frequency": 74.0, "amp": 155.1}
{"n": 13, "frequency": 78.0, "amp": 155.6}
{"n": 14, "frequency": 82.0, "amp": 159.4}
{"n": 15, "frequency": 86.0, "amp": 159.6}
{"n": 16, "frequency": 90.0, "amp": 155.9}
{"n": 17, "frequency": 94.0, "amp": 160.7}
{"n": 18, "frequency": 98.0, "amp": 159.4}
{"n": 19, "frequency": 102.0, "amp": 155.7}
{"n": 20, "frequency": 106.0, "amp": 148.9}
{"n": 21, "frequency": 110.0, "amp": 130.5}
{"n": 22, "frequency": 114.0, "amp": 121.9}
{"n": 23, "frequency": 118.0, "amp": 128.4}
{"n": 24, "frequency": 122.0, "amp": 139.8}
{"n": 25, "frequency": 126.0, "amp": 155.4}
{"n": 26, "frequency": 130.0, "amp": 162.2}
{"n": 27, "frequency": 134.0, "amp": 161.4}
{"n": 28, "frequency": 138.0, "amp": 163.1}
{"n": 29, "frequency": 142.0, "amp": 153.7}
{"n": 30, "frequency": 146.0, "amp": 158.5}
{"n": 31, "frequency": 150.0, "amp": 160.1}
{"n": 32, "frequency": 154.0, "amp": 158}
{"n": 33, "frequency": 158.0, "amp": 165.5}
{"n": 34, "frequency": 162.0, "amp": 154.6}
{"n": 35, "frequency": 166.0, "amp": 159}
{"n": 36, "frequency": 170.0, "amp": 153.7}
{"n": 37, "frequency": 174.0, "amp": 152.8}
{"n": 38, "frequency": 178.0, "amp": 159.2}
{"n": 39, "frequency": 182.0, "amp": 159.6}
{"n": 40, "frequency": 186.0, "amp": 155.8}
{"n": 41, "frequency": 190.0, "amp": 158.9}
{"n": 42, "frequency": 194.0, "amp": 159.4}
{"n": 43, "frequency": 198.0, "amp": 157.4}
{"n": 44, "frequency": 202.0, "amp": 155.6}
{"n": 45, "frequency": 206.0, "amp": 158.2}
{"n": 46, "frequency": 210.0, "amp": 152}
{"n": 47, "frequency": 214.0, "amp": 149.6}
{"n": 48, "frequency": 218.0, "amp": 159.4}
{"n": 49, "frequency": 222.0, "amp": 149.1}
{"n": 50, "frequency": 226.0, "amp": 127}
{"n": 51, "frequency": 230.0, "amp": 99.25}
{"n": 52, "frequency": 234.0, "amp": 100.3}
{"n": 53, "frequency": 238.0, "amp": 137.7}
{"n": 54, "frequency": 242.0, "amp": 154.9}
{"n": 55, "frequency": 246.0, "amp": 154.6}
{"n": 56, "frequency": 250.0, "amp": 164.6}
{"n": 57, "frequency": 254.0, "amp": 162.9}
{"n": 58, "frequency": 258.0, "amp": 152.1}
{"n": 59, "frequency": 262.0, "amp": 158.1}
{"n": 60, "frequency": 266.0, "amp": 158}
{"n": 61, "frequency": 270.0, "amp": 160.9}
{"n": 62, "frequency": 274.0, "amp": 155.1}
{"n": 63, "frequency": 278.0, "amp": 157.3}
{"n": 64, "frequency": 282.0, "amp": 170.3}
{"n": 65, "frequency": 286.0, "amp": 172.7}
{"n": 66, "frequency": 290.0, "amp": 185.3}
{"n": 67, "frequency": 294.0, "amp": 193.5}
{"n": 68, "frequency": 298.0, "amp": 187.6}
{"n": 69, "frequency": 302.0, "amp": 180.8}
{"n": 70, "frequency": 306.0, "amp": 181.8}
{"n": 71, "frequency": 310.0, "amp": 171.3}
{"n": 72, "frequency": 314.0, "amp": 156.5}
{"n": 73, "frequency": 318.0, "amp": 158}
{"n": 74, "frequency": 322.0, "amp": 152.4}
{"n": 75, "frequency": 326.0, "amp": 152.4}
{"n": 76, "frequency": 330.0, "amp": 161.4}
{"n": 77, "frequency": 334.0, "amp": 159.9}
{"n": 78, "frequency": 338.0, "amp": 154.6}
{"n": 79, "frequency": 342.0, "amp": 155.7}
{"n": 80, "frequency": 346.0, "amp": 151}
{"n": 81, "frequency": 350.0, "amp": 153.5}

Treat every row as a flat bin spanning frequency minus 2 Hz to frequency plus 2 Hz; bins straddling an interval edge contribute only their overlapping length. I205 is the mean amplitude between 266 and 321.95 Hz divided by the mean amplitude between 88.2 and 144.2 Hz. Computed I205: 1.14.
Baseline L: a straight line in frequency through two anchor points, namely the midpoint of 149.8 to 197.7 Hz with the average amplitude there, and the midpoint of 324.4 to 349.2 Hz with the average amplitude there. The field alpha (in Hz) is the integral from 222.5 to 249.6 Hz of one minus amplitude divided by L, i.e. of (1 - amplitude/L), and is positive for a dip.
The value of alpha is 4.3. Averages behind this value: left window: 158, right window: 156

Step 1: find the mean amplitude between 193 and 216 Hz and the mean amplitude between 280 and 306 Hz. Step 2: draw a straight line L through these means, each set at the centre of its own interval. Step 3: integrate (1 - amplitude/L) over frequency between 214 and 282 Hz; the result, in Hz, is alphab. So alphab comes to 8.4 Hz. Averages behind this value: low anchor 155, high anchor 182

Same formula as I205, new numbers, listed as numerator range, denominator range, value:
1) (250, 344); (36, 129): 1.08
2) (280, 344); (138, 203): 1.07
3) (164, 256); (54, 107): 0.95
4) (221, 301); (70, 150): 1.02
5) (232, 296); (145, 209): 1.01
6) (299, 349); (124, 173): 1.02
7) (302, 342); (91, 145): 1.08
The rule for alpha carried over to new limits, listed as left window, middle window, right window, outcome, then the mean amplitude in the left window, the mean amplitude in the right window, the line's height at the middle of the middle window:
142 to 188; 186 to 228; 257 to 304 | 2.38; 158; 170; 162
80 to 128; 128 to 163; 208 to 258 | -3.22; 148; 143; 146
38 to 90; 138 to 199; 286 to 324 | 2.70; 159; 174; 165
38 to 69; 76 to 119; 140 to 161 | 2.63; 159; 159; 159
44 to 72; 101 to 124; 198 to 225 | 3.02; 160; 153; 157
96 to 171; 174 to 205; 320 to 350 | -0.95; 152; 155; 153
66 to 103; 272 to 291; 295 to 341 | -0.31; 159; 166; 165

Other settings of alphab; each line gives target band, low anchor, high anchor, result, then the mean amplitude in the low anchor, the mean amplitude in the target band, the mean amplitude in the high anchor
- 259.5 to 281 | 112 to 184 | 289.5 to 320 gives 1.6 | 154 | 158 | 176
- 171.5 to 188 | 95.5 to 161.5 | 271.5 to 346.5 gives -0.1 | 152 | 157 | 166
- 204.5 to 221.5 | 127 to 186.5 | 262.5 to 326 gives 0.9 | 158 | 154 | 169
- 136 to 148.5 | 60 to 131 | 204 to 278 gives -0.7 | 152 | 158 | 148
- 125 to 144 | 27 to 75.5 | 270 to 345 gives 0.2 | 159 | 159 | 167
